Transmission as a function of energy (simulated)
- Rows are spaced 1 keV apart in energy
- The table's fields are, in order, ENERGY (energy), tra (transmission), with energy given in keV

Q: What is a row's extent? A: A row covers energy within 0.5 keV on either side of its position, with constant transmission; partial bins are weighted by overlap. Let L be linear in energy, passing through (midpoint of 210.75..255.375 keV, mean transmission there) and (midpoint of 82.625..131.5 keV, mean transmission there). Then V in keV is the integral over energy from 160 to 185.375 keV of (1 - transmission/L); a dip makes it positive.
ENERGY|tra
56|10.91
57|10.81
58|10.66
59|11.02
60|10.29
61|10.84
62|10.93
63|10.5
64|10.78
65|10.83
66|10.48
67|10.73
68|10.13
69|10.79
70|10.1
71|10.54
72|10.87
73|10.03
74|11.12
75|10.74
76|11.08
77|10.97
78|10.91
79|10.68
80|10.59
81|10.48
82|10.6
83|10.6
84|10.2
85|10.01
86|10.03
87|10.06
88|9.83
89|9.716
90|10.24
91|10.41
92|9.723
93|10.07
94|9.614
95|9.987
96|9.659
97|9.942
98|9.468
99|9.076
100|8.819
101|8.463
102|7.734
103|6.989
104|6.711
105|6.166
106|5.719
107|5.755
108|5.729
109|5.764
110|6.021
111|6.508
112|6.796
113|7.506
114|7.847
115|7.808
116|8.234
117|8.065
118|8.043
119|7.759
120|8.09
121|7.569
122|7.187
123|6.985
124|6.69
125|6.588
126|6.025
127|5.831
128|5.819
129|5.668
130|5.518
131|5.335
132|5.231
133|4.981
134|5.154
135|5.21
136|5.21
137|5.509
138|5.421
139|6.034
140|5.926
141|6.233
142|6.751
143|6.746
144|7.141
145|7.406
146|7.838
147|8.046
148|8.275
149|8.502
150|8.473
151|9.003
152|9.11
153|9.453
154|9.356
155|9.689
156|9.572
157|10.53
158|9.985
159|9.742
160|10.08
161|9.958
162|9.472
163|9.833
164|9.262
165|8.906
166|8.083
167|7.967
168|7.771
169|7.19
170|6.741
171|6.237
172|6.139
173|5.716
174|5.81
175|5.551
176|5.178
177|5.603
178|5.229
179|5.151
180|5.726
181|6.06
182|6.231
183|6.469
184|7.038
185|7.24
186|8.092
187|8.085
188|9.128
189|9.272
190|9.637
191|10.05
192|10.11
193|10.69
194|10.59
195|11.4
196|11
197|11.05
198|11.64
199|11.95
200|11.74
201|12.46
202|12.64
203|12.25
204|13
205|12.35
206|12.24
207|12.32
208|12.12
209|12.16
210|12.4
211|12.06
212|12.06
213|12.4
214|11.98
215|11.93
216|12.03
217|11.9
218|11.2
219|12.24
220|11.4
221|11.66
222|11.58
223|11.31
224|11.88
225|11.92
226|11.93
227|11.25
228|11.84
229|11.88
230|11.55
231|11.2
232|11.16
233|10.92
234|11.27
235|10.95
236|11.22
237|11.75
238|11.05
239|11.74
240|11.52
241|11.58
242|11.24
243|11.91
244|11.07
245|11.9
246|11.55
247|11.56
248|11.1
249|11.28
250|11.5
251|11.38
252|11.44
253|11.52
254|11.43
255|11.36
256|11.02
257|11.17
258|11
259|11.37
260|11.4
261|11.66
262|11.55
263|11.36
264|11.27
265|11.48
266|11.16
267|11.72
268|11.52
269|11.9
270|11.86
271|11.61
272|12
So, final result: 7.1 keV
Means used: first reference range 7.92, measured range 7.04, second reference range 11.6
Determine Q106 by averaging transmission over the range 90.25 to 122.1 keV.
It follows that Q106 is 7.94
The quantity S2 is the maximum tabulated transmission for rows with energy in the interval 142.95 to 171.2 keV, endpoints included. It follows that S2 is 10.53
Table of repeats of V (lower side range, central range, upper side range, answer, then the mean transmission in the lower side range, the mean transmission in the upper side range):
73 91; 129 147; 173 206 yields 6.8 keV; 10.4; 9.01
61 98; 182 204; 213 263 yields 2.2 keV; 10.4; 11.5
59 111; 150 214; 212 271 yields 8.8 keV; 9.54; 11.5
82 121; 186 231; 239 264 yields -3.8 keV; 8.42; 11.4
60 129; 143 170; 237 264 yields 3.0 keV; 8.91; 11.4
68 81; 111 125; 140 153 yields 2.2 keV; 10.7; 7.79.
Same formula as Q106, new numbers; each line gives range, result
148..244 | 10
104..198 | 7.49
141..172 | 8.49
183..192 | 8.54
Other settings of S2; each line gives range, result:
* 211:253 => 12.4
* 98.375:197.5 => 11.4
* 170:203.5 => 12.64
